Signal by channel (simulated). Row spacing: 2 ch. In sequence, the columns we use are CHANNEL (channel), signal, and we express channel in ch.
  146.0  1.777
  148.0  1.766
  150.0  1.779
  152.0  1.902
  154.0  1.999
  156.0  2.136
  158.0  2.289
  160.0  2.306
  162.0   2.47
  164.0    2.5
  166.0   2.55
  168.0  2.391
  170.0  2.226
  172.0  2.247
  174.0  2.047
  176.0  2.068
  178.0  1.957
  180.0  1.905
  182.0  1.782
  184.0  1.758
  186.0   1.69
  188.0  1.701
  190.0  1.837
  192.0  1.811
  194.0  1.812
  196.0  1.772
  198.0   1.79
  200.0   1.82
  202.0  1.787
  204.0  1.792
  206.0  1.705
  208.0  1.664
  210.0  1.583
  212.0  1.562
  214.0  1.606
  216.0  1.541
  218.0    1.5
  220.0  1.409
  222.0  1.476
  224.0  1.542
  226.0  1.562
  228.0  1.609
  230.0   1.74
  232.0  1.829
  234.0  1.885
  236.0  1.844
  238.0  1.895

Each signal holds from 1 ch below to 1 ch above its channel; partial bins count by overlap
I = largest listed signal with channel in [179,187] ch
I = 1.905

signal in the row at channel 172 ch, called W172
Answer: 2.247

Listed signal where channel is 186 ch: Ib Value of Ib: 1.69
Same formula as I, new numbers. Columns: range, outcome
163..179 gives 2.55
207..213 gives 1.664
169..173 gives 2.247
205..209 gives 1.705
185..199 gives 1.837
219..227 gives 1.562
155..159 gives 2.289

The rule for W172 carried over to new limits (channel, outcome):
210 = 1.583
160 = 2.306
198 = 1.79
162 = 2.47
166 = 2.55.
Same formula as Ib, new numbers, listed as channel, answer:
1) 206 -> 1.705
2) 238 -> 1.895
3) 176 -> 2.068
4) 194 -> 1.812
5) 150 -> 1.779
